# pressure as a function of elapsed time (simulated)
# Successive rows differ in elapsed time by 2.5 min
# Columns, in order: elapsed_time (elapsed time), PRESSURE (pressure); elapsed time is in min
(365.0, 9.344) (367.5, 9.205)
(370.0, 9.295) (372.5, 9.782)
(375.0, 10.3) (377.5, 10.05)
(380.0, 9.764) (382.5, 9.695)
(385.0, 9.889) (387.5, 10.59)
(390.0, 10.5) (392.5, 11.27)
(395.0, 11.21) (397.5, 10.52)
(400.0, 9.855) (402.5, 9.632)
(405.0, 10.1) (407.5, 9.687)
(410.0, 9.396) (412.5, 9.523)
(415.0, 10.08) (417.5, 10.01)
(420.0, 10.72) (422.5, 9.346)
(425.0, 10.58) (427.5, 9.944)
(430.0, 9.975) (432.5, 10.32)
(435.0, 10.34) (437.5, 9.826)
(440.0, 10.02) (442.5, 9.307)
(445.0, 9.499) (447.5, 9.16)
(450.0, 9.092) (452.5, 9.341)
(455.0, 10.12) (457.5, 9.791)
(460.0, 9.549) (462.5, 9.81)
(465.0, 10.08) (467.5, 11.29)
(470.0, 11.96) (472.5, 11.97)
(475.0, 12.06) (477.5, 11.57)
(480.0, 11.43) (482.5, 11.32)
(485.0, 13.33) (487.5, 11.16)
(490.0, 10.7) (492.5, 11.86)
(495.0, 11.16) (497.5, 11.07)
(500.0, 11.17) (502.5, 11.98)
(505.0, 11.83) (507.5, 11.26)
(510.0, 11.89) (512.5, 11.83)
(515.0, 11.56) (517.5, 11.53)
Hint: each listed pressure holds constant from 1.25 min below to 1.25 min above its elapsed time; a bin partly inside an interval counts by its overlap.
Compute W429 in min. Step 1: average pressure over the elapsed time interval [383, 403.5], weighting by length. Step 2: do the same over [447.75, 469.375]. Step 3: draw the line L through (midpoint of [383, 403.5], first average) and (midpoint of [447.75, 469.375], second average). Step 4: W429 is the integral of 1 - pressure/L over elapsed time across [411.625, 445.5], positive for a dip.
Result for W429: 0.5 min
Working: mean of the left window 10.4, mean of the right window 9.91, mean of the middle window 9.98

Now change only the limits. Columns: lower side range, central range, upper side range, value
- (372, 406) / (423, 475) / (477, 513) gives 4.1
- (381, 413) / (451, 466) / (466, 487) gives 2.2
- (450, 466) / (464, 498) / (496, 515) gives -2.9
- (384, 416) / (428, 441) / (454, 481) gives 0.5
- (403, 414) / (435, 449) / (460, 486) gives 1.2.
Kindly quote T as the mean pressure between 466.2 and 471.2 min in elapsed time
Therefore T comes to 11.6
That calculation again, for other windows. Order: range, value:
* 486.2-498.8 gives 11.2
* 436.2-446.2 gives 9.67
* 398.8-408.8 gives 9.82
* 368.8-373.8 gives 9.55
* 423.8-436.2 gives 10.2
